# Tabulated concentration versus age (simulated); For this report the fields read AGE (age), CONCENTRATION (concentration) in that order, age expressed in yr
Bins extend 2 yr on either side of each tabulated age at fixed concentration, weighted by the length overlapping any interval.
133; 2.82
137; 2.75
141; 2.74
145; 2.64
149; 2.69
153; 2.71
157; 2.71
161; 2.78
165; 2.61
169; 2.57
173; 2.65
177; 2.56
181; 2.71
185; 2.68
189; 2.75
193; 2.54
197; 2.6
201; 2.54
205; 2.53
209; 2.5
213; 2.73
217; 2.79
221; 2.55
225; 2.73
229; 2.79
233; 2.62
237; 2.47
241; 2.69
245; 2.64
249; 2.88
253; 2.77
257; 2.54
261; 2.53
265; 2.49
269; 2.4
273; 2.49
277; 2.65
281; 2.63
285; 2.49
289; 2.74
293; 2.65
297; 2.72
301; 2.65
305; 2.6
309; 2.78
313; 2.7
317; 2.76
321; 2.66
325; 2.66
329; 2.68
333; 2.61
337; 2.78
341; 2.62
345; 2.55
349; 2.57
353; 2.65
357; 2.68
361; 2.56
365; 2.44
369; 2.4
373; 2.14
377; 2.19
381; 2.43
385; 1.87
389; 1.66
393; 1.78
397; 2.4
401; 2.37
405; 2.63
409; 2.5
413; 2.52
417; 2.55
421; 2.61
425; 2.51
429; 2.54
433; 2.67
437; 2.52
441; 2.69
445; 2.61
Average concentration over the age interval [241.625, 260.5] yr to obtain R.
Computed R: 2.69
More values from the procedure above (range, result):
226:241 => 2.64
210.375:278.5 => 2.63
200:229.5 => 2.64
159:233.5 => 2.64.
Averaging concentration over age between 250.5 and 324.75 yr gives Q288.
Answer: 2.63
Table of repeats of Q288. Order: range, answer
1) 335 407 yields 2.37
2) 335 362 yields 2.63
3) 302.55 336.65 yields 2.69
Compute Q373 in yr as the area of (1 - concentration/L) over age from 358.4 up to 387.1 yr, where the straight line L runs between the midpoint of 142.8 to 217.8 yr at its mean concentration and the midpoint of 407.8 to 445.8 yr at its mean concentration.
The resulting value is 3.2 yr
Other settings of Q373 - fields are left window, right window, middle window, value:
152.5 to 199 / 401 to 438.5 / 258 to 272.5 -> 0.76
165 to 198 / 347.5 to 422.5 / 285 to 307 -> -1.55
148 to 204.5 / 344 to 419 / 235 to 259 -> -1.11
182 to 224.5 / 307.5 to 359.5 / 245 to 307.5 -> 0.75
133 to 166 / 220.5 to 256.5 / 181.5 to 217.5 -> 0.94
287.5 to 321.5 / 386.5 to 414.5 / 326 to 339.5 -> -0.63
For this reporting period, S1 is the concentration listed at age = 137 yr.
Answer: 2.75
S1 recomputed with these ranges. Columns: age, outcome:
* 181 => 2.71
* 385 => 1.87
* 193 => 2.54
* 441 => 2.69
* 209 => 2.5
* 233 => 2.62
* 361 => 2.56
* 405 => 2.63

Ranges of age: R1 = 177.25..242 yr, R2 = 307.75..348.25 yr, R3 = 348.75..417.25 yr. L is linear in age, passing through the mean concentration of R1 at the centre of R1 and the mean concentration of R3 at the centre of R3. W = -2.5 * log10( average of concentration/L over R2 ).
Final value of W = -0.102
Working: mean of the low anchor 2.64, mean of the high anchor 2.34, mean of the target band 2.67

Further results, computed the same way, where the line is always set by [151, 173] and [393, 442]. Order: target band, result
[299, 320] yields -0.049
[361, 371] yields 0.041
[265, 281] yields 0.033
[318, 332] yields -0.042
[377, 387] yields 0.173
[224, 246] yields -0.011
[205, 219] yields -0.005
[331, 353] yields -0.030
